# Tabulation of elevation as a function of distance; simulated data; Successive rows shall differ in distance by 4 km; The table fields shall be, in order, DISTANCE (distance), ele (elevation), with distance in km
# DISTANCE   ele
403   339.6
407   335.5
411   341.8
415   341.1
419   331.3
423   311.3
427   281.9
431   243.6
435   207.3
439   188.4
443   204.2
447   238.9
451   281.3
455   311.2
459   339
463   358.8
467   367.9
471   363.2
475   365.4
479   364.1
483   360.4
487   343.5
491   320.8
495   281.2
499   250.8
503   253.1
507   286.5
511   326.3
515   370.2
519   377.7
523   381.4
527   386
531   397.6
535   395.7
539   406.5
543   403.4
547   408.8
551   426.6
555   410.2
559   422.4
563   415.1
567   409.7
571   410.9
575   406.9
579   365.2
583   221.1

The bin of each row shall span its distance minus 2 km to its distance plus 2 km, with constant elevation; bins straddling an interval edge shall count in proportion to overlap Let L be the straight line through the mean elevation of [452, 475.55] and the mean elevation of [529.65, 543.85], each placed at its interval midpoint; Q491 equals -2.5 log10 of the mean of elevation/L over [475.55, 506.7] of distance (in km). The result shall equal 0.175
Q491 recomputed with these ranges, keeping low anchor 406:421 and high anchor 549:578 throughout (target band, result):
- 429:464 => 0.33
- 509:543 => 0.04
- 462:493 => 0.04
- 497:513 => 0.35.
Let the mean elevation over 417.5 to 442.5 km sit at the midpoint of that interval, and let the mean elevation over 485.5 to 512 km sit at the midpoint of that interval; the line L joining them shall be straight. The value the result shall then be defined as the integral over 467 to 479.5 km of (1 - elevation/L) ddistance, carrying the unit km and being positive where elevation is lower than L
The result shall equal -3.9 km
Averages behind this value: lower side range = 256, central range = 365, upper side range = 292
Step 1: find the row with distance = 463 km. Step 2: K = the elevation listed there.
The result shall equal 358.8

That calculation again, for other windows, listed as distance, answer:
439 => 188.4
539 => 406.5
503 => 253.1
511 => 326.3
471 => 363.2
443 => 204.2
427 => 281.9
